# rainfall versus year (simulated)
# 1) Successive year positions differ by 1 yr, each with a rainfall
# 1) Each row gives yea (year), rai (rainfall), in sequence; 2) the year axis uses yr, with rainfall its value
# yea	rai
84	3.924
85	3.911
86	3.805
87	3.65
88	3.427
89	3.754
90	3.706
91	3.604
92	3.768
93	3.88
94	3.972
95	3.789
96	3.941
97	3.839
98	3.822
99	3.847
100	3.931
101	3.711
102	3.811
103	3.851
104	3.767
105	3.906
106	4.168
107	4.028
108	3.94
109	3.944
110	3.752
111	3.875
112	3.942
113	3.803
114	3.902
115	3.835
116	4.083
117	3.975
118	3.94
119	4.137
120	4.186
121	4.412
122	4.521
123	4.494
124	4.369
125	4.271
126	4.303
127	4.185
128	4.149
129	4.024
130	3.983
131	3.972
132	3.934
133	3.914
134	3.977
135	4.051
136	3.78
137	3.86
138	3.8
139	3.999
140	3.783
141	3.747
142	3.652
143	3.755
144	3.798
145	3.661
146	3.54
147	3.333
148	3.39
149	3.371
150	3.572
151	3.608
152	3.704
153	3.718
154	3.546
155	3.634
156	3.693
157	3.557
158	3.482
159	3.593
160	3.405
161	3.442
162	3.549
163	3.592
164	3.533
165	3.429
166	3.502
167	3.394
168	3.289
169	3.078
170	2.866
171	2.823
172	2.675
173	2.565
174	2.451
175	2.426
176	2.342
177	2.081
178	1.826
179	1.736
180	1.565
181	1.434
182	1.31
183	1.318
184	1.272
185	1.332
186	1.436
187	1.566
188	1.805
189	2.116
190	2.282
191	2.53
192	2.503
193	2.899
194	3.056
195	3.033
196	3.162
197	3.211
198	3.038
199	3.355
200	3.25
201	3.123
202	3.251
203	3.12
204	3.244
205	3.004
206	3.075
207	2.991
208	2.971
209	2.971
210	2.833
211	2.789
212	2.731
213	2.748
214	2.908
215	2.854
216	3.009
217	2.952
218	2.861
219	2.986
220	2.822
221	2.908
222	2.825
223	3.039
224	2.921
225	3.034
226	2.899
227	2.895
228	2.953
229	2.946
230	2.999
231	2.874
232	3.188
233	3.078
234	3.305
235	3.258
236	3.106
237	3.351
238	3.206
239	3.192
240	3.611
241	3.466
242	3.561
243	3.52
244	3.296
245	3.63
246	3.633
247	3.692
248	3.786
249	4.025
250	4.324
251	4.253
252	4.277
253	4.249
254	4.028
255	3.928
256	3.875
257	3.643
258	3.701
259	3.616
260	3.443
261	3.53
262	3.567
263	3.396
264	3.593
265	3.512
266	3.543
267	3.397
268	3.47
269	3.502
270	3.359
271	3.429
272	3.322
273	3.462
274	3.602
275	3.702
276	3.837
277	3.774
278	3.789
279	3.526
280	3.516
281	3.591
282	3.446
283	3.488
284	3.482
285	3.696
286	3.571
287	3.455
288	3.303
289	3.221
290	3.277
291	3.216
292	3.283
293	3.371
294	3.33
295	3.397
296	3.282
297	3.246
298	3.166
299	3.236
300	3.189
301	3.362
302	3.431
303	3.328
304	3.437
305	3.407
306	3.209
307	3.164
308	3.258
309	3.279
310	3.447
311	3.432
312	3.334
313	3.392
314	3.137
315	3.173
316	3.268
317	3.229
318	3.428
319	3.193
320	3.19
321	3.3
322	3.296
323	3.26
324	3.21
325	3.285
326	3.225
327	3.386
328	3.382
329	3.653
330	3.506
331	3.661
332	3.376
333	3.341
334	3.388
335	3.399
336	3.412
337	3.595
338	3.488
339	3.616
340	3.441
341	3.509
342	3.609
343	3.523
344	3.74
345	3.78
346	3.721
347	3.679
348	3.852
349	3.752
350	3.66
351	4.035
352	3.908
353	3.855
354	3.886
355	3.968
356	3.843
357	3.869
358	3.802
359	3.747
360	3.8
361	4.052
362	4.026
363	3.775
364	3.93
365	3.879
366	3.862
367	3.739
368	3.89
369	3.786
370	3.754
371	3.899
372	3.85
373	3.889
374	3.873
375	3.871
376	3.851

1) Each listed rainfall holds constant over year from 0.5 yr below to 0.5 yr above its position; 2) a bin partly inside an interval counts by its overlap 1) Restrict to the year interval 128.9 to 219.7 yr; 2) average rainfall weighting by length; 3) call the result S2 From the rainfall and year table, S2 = 3.04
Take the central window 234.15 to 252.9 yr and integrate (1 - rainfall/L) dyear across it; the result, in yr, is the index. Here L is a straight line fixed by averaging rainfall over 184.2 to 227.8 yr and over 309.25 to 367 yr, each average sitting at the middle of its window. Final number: -3.8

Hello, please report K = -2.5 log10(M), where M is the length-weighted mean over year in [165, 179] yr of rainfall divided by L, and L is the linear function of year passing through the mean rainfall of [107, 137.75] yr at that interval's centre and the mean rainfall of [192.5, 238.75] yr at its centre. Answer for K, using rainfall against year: 0.282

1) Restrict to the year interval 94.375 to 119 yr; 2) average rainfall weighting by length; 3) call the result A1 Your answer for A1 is 3.9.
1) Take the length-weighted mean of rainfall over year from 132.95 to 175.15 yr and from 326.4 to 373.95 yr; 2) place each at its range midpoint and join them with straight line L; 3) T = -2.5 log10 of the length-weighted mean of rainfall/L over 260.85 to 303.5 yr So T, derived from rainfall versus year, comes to 0.06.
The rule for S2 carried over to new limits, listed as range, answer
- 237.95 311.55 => 3.53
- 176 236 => 2.67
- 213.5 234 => 2.96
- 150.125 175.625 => 3.3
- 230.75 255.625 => 3.6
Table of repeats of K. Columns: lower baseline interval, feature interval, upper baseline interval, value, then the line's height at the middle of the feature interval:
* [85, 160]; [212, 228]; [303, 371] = 0.27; 3.72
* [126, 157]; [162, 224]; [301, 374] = 0.36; 3.72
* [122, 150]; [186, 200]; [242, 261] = 0.41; 3.86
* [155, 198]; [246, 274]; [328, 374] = -0.17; 3.16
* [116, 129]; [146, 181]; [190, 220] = 0.17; 3.6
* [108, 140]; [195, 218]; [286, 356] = 0.24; 3.79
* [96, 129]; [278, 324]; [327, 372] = 0.13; 3.77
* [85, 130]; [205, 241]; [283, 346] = 0.20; 3.63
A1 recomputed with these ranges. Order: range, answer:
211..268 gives 3.35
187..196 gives 2.51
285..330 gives 3.32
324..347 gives 3.5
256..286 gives 3.56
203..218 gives 2.94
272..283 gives 3.6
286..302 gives 3.3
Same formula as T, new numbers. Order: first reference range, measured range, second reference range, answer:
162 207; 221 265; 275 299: -0.120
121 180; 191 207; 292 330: 0.126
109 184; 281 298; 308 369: 0.052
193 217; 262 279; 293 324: -0.112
